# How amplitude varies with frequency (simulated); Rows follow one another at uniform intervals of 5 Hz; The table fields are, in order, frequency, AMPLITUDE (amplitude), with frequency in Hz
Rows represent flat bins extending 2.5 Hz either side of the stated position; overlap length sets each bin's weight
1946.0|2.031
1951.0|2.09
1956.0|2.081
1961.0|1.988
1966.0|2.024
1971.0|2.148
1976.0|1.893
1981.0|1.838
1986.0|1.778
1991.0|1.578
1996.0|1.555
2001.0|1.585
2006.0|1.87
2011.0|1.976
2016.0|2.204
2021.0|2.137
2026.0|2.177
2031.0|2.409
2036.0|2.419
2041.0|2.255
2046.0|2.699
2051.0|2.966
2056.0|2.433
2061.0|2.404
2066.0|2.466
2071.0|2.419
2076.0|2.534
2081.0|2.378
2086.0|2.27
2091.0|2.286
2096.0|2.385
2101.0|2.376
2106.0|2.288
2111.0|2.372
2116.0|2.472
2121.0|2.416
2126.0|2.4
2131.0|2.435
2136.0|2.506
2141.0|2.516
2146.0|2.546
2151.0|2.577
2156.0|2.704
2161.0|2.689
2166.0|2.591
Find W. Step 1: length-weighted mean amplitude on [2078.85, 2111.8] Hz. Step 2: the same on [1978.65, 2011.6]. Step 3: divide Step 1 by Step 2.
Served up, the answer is 1.4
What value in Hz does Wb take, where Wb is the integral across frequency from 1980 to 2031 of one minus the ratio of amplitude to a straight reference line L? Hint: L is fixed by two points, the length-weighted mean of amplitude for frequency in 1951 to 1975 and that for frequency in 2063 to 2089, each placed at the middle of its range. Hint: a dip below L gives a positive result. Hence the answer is 6.9 Hz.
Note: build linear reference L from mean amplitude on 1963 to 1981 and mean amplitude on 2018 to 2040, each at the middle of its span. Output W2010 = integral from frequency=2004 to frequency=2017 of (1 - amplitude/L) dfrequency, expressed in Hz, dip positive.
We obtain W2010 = 1.1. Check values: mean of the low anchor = 2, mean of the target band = 2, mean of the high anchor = 2.28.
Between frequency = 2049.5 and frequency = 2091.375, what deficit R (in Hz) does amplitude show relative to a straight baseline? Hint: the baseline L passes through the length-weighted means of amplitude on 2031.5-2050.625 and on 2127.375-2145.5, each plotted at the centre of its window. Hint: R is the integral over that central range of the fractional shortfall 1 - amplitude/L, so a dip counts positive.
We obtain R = 0.7 Hz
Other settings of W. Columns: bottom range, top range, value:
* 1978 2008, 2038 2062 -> 1.50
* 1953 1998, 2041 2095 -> 1.31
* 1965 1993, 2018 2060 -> 1.30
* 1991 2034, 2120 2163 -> 1.29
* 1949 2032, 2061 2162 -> 1.25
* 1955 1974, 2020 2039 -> 1.12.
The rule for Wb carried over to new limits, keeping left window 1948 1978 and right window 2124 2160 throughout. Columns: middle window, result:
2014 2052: -2.61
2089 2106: 0.49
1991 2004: 3.36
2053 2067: -0.86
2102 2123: 0.58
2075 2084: -0.27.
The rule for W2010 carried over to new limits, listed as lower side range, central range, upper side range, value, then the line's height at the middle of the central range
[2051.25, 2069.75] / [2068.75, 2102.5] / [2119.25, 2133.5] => 1.2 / 2.47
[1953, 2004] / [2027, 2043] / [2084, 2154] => -2.1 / 2.08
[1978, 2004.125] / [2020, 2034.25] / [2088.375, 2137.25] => -2.8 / 1.89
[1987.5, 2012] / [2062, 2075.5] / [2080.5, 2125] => -1.9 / 2.14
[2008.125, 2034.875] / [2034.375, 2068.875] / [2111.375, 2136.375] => -4.0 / 2.26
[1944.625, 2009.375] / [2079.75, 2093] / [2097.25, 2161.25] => 0.0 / 2.31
